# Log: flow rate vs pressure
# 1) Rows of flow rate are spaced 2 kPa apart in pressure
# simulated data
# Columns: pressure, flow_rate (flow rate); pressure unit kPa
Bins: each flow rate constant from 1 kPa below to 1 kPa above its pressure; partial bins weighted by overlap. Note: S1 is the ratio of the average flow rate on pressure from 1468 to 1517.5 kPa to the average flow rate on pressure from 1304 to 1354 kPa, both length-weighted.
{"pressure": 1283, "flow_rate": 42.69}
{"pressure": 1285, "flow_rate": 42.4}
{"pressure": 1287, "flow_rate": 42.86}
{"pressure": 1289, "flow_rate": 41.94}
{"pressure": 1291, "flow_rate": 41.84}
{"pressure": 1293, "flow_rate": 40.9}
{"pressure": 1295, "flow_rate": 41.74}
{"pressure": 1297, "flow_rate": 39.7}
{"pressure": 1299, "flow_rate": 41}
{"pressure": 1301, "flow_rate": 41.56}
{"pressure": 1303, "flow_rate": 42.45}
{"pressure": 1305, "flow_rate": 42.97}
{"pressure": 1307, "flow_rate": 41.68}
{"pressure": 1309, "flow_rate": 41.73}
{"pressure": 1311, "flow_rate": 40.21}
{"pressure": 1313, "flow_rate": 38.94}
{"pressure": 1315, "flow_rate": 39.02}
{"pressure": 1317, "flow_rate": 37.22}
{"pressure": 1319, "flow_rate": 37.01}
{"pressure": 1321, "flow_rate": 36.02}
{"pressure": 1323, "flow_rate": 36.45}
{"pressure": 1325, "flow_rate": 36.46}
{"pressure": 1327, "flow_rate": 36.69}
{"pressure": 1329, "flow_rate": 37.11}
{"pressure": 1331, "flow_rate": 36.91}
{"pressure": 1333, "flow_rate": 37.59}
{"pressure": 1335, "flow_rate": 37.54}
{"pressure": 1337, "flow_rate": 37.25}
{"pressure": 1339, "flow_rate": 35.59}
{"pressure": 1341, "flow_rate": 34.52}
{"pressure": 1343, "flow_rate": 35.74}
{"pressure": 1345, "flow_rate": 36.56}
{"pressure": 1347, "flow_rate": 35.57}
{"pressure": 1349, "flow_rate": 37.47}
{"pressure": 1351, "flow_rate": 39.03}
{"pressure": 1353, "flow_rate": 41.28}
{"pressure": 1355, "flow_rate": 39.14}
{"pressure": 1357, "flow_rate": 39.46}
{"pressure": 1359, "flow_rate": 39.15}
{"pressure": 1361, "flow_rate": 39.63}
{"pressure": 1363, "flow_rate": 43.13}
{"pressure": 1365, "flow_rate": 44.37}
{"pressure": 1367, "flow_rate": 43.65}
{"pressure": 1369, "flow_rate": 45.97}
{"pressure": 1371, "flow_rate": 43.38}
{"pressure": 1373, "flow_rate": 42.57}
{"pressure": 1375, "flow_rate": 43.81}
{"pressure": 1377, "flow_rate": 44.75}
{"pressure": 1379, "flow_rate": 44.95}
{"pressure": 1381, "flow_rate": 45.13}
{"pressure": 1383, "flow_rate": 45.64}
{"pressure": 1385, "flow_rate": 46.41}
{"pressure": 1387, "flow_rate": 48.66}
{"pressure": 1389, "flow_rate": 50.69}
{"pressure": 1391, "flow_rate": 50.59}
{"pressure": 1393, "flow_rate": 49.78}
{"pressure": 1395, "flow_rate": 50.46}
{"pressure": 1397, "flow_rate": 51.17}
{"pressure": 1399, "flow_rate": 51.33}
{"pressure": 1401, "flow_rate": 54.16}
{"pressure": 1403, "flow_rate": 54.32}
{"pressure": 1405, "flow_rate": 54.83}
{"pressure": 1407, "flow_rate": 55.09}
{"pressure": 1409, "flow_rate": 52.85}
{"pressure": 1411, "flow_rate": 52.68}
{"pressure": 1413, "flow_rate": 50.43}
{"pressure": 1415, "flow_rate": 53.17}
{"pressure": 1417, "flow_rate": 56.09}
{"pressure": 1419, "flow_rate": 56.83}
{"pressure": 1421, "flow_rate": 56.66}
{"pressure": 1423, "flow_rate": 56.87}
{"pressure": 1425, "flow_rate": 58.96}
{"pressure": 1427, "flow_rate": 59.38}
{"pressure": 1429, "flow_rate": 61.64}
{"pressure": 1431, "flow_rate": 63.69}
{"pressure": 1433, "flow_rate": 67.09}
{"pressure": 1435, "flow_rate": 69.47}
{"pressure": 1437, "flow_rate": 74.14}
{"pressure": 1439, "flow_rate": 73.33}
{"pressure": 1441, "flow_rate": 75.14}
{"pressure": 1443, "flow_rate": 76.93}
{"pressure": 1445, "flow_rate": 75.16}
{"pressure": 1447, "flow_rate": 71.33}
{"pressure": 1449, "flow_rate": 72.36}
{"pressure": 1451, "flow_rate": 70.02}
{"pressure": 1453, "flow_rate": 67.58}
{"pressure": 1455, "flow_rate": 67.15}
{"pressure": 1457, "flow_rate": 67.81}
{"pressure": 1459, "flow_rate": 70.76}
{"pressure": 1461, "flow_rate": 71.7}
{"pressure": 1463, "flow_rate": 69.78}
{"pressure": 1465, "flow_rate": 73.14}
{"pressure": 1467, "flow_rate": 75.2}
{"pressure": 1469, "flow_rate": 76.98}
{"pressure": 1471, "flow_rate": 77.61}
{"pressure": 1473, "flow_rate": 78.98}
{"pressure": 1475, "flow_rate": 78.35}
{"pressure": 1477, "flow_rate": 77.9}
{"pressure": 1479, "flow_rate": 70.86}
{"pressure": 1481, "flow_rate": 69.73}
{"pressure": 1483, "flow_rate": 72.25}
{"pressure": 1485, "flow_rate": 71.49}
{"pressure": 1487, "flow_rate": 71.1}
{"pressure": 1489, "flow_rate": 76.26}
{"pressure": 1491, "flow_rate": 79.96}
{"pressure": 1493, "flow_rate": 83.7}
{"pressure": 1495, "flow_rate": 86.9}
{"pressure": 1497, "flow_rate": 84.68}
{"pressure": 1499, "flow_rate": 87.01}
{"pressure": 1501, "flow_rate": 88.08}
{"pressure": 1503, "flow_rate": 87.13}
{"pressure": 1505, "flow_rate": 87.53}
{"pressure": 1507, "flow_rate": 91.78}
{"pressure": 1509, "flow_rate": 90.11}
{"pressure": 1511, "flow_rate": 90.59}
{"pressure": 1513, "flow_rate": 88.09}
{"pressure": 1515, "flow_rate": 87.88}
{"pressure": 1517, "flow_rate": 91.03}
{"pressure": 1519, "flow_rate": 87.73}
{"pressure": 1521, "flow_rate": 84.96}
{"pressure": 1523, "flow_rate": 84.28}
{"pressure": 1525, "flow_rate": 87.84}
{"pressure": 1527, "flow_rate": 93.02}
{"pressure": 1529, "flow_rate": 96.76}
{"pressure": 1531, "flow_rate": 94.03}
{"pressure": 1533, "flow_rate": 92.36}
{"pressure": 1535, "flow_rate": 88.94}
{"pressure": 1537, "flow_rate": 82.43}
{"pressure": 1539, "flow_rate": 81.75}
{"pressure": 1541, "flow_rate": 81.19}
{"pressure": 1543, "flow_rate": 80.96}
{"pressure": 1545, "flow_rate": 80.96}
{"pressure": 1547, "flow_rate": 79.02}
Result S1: 2.2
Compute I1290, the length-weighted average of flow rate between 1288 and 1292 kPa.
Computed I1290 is 41.9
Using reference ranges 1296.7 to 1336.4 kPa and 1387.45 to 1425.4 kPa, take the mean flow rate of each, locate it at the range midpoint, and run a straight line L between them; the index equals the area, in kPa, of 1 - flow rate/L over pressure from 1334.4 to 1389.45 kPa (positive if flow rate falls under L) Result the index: 5.82 kPa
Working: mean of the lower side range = 38.9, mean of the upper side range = 53.4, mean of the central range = 41.4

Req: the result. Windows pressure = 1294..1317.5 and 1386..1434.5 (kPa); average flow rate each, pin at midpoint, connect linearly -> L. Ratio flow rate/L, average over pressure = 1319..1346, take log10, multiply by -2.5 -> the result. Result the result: 0.21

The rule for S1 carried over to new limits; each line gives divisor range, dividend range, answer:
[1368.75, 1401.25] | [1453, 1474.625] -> 1.53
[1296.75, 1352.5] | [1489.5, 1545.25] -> 2.28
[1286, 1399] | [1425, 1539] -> 1.90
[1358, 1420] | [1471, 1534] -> 1.73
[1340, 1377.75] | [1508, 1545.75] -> 2.17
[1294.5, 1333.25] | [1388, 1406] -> 1.33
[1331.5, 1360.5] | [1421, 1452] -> 1.81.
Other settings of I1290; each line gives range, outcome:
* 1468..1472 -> 77.3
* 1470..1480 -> 76.7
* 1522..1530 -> 90.5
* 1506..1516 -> 89.7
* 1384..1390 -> 48.6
